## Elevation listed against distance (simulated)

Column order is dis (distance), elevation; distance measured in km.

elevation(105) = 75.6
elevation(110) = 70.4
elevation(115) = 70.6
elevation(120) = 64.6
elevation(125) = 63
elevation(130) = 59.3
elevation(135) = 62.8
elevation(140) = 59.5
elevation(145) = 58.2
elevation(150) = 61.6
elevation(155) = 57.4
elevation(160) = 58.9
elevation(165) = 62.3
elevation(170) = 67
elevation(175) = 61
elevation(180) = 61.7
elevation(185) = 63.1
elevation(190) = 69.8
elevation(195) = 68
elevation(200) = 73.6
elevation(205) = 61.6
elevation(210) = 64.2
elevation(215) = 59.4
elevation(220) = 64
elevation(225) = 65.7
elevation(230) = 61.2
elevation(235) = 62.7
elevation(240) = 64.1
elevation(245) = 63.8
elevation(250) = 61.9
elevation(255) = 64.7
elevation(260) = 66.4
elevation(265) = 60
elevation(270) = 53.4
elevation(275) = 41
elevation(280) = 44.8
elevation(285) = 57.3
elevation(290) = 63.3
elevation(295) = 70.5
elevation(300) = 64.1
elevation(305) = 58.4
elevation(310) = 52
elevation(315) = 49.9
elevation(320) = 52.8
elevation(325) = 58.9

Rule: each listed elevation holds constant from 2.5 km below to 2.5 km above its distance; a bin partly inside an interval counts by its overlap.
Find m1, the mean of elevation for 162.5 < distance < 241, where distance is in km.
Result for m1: 64.3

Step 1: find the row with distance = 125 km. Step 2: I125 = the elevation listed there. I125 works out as 63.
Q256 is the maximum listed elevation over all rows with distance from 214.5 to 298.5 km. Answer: 70.5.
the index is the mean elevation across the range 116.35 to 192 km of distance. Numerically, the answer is 62.1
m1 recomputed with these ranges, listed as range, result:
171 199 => 65.3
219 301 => 60.4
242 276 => 59.6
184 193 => 67.1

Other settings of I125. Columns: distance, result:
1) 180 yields 61.7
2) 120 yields 64.6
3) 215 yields 59.4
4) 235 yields 62.7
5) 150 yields 61.6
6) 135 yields 62.8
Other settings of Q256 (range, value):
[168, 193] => 69.8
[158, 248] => 73.6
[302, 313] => 58.4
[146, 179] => 67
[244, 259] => 64.7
